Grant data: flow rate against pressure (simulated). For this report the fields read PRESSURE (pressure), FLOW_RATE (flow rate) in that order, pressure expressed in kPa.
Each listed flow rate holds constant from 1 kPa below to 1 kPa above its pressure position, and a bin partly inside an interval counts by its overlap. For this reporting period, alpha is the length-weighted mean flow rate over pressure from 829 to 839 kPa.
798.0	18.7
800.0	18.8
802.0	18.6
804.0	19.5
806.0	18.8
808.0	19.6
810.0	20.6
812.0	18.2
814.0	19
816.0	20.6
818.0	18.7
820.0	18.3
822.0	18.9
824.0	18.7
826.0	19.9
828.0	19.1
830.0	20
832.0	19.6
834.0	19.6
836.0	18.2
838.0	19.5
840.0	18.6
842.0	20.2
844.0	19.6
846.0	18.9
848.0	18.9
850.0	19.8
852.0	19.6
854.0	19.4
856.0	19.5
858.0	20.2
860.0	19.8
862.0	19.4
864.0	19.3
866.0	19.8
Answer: 19.4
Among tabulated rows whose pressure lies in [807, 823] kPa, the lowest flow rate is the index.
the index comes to 18.2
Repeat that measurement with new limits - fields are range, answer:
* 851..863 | 19.4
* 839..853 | 18.6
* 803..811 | 18.8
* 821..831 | 18.7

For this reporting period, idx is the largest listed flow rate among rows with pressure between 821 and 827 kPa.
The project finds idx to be 19.9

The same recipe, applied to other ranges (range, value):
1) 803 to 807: 19.5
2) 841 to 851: 20.2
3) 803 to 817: 20.6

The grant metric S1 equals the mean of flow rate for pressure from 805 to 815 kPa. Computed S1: 19.2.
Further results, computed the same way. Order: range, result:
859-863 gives 19.6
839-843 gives 19.4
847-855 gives 19.4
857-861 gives 20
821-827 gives 19.2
